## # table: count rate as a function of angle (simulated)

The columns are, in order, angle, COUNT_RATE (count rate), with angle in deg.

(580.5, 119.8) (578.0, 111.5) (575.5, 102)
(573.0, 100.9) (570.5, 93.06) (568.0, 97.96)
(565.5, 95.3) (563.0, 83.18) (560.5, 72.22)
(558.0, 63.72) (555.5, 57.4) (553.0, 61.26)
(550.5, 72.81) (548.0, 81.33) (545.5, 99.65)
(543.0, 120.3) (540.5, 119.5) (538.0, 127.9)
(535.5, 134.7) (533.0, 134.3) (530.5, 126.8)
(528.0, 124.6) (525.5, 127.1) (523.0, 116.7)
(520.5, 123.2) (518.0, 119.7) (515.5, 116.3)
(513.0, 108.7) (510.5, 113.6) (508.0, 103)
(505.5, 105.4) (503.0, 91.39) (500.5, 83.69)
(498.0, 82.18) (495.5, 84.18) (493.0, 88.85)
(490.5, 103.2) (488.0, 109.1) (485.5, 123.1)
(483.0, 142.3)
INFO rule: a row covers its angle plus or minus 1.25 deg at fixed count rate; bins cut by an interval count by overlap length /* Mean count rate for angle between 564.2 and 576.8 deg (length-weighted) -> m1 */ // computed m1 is 97.8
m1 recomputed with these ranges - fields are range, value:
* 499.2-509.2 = 95.8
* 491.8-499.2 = 85.1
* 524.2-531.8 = 126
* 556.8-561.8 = 68.2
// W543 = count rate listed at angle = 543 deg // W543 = 120.3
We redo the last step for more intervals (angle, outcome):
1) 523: 116.7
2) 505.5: 105.4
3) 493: 88.85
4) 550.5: 72.81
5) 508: 103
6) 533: 134.3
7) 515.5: 116.3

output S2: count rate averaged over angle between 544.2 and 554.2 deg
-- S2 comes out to 79.1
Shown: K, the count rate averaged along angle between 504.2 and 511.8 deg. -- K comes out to 107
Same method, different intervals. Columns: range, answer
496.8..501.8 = 83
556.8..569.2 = 82.5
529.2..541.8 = 129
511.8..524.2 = 117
